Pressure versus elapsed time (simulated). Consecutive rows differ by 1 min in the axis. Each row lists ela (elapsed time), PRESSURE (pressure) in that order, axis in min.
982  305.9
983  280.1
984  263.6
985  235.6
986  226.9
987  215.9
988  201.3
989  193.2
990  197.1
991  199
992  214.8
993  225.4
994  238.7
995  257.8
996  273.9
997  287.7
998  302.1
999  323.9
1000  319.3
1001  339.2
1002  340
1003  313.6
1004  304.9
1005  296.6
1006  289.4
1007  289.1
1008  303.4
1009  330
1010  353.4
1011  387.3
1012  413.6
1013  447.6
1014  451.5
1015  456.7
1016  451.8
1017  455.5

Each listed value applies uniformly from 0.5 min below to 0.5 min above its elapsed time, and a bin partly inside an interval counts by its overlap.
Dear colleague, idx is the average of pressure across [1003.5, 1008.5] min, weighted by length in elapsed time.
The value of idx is 297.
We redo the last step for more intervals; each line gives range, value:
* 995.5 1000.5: 301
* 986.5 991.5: 201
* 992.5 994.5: 232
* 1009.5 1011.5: 370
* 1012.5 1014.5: 450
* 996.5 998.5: 295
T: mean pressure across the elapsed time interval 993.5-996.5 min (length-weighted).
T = 257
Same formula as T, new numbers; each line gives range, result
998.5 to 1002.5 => 331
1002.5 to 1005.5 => 305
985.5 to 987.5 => 221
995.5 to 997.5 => 281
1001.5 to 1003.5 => 327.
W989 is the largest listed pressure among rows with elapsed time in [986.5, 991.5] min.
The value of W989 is 215.9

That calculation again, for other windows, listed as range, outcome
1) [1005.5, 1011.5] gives 387.3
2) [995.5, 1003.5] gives 340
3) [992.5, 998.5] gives 302.1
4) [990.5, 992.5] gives 214.8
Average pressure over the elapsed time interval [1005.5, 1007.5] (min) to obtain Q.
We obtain 289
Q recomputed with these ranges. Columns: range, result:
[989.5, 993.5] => 209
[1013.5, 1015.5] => 454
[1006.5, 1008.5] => 296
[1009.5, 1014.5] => 411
